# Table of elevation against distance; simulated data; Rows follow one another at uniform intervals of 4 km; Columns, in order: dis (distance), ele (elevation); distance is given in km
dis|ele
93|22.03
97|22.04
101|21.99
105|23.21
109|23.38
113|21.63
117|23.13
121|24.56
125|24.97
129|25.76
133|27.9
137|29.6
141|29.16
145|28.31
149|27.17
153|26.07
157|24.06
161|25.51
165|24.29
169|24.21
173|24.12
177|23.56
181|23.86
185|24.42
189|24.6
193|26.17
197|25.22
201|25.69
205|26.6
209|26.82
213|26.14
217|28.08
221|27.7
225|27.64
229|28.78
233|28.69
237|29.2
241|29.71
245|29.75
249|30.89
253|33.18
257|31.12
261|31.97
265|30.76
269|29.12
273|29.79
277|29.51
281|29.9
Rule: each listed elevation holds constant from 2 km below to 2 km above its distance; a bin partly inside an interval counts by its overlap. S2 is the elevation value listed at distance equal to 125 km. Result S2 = 24.97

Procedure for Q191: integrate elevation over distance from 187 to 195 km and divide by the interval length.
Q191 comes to 25.4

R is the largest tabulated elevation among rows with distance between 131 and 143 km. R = 29.6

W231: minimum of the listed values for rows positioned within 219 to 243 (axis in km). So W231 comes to 27.64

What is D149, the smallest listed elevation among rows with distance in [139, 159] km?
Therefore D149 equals 24.06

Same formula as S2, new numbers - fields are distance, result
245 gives 29.75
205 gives 26.6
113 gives 21.63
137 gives 29.6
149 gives 27.17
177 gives 23.56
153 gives 26.07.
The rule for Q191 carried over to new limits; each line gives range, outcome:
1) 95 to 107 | 22.4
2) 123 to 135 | 26.2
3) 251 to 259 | 32.1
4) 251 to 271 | 31.2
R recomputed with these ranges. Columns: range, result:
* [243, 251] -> 30.89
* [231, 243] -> 29.71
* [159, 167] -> 25.51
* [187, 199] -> 26.17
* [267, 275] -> 29.79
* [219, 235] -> 28.78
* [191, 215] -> 26.82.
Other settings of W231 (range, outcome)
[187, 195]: 24.6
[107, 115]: 21.63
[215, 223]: 27.7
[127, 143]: 25.76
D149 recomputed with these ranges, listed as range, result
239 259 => 29.71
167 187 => 23.56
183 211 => 24.42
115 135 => 23.13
